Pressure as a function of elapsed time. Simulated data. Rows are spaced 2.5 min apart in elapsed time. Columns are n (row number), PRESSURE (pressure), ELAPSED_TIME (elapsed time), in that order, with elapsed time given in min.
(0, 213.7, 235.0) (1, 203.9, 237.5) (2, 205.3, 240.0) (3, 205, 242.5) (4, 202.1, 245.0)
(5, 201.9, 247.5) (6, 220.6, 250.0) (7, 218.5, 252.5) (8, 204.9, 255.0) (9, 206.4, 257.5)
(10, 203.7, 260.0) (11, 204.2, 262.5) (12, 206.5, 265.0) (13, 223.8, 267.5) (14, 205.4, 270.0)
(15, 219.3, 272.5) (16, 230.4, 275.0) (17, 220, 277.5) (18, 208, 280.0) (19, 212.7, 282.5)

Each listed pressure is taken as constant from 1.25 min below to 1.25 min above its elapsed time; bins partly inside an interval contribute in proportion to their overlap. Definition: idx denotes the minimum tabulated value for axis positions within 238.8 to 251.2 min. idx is 201.9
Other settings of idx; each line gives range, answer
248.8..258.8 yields 204.9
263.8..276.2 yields 205.4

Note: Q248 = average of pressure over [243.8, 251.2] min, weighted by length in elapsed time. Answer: 208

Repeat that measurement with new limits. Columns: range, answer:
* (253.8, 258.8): 206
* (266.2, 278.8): 220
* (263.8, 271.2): 212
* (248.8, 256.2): 215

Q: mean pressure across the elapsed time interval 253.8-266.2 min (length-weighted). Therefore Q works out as 205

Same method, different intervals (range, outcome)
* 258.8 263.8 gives 204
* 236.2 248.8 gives 204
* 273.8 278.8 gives 225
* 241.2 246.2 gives 204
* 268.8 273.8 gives 213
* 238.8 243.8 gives 205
